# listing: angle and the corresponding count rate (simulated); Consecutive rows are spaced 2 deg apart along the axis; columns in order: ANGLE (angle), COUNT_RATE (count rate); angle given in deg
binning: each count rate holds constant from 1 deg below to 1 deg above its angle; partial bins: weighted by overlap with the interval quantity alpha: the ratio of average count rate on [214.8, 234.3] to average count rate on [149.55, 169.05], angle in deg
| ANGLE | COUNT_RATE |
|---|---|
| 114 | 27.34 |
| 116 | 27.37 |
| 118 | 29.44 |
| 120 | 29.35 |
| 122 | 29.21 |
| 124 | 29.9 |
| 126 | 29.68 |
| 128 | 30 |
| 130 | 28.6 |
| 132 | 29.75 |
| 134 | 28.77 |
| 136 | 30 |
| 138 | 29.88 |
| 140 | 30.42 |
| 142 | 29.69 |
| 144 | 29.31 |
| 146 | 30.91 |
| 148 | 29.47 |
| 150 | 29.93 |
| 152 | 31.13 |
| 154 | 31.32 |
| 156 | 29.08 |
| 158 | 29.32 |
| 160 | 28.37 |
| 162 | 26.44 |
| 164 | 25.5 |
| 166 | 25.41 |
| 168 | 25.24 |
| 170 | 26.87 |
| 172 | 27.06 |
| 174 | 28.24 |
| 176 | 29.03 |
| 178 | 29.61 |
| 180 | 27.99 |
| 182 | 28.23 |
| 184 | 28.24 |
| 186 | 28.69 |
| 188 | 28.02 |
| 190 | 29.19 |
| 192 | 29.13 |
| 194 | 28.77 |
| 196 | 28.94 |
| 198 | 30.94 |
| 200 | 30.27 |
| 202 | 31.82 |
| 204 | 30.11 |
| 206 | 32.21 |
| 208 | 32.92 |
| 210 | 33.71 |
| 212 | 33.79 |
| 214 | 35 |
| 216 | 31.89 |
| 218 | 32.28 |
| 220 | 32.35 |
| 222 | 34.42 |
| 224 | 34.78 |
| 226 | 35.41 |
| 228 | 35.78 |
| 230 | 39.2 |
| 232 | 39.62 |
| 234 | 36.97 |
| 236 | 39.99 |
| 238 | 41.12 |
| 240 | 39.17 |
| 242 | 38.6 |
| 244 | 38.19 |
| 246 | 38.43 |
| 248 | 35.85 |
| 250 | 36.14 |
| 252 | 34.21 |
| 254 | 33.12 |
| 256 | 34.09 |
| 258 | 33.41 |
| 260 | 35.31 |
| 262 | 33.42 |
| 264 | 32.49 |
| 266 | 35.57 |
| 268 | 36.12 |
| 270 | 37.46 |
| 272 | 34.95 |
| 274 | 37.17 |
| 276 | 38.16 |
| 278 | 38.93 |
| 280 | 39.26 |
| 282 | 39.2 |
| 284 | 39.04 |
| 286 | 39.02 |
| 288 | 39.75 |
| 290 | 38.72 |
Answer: 1.3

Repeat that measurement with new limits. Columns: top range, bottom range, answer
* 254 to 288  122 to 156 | 1.22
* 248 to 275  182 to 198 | 1.21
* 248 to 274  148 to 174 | 1.24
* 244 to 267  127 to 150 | 1.17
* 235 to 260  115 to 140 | 1.25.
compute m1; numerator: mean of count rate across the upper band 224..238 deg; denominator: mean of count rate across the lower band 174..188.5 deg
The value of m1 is 1.3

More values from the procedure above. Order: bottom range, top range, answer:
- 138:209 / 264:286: 1.29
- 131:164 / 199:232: 1.14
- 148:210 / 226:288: 1.28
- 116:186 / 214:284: 1.26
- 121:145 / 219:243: 1.26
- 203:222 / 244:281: 1.09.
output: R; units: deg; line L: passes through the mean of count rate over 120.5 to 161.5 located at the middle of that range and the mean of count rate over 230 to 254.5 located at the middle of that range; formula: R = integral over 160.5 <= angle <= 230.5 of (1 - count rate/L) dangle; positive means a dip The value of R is 7.6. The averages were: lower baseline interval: 29.7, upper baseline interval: 37.8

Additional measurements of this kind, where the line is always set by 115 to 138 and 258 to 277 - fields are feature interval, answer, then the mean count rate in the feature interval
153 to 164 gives 0.76 deg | 28.6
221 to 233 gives -1.00 deg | 36.5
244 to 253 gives -0.45 deg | 36.4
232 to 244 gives -1.72 deg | 39.1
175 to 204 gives 2.57 deg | 29.2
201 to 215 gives 0.04 deg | 32.8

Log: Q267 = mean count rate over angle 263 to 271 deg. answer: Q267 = 35.4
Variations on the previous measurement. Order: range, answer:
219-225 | 33.9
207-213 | 33.5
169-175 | 27.4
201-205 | 31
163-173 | 26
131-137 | 29.5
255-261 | 34.3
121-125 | 29.6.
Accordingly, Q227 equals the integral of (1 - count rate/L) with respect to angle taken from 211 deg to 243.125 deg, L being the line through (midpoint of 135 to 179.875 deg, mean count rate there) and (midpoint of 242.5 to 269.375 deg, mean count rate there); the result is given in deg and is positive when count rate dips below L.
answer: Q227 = -2.8 deg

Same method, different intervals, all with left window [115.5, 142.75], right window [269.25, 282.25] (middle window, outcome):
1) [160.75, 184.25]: 3.42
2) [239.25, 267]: 0.72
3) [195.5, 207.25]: 0.96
